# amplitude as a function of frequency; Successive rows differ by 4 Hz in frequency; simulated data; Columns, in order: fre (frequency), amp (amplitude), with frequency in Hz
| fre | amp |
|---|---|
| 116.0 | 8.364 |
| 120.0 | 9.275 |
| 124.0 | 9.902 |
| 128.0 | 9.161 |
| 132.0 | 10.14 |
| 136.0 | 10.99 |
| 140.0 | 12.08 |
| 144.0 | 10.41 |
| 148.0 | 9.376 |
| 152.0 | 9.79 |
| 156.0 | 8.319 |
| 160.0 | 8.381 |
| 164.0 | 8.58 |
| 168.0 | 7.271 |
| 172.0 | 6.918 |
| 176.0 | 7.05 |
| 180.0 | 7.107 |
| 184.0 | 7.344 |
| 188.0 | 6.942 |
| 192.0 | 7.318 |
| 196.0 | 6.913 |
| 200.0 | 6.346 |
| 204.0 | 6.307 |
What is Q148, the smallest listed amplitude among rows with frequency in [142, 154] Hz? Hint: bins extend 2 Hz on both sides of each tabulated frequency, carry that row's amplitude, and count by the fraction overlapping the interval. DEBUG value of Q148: 9.376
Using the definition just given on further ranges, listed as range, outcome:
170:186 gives 6.918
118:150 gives 9.161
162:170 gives 7.271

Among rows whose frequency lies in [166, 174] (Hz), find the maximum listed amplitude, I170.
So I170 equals 7.271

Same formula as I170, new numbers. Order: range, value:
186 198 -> 7.318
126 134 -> 10.14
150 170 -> 9.79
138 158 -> 12.08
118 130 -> 9.902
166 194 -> 7.344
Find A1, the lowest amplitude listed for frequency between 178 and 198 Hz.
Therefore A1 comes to 6.913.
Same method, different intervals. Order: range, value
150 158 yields 8.319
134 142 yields 10.99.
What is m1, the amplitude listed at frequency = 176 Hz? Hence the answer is 7.05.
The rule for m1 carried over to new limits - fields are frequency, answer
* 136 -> 10.99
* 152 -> 9.79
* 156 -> 8.319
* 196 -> 6.913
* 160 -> 8.381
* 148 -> 9.376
